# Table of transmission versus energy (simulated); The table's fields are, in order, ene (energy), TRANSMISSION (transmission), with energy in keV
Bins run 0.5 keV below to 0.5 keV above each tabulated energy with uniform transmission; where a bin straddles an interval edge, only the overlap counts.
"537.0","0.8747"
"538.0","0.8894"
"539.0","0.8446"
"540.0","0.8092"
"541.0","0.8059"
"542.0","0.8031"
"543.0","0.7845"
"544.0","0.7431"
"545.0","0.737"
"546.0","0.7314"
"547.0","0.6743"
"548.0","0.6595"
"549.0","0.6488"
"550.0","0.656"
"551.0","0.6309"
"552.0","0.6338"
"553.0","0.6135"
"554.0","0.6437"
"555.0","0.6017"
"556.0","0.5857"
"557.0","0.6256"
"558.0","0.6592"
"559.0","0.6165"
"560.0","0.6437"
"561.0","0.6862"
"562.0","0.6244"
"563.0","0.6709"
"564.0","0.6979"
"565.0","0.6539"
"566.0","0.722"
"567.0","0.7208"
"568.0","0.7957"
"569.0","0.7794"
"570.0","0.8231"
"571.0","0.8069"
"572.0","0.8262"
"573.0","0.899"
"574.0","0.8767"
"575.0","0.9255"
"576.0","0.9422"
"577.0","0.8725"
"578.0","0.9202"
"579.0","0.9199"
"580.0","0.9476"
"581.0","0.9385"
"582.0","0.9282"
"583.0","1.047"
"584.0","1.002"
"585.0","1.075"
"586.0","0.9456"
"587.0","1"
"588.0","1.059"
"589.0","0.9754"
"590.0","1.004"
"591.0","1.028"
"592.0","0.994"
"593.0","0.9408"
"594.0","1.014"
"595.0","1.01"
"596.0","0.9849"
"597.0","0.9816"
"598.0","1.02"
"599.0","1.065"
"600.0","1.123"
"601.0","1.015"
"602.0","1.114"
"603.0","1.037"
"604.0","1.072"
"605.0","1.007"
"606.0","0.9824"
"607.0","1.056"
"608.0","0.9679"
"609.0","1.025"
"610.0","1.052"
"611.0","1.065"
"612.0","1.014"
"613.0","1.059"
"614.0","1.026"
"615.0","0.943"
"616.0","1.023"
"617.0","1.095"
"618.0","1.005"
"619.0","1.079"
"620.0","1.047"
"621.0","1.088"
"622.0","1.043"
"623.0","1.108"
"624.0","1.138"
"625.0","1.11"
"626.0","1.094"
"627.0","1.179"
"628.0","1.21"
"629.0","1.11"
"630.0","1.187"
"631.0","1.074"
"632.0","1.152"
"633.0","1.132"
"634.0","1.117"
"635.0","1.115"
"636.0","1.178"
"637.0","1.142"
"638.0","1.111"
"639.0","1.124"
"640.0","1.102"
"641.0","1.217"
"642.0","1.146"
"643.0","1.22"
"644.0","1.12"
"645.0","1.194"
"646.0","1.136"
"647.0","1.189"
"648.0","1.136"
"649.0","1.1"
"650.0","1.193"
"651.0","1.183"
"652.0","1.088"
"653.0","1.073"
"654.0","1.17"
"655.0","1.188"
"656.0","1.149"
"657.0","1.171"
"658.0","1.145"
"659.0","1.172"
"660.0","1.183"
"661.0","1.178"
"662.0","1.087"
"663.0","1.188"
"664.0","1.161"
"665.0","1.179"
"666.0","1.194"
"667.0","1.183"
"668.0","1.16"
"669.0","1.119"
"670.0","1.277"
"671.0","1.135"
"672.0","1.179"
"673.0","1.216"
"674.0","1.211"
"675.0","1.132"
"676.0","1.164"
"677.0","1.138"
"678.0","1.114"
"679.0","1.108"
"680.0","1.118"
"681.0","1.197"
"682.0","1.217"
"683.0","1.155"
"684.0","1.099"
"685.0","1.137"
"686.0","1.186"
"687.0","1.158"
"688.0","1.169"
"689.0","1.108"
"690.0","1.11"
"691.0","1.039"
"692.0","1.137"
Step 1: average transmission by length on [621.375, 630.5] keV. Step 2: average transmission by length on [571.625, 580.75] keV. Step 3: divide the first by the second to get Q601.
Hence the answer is 1.25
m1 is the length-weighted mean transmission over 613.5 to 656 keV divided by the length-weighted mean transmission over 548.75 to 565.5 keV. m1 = 1.75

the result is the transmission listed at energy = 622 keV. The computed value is 1.043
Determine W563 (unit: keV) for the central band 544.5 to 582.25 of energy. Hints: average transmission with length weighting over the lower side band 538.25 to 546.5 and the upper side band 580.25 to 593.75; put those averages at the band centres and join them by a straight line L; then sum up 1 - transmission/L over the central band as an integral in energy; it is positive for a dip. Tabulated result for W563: 6.09 keV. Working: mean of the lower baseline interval 0.786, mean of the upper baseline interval 0.995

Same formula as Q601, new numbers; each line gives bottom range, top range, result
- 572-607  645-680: 1.17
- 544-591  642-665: 1.46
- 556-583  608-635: 1.37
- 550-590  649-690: 1.44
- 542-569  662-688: 1.72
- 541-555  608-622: 1.50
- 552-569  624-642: 1.72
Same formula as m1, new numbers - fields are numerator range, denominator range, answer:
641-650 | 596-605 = 1.11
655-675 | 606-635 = 1.09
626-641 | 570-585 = 1.24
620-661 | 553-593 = 1.37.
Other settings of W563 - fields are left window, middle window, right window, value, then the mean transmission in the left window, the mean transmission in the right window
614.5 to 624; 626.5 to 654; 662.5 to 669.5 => -1.0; 1.05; 1.17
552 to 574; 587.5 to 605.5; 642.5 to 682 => -3.5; 0.702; 1.16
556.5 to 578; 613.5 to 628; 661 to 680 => -1.6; 0.759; 1.16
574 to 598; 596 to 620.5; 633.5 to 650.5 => 0.2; 0.975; 1.15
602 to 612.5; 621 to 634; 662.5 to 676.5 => -0.6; 1.03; 1.18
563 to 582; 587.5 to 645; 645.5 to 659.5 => -3.8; 0.835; 1.15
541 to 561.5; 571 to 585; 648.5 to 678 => -2.4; 0.672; 1.16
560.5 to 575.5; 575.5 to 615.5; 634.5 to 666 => -4.9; 0.767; 1.15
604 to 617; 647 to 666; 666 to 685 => -0.6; 1.02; 1.16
